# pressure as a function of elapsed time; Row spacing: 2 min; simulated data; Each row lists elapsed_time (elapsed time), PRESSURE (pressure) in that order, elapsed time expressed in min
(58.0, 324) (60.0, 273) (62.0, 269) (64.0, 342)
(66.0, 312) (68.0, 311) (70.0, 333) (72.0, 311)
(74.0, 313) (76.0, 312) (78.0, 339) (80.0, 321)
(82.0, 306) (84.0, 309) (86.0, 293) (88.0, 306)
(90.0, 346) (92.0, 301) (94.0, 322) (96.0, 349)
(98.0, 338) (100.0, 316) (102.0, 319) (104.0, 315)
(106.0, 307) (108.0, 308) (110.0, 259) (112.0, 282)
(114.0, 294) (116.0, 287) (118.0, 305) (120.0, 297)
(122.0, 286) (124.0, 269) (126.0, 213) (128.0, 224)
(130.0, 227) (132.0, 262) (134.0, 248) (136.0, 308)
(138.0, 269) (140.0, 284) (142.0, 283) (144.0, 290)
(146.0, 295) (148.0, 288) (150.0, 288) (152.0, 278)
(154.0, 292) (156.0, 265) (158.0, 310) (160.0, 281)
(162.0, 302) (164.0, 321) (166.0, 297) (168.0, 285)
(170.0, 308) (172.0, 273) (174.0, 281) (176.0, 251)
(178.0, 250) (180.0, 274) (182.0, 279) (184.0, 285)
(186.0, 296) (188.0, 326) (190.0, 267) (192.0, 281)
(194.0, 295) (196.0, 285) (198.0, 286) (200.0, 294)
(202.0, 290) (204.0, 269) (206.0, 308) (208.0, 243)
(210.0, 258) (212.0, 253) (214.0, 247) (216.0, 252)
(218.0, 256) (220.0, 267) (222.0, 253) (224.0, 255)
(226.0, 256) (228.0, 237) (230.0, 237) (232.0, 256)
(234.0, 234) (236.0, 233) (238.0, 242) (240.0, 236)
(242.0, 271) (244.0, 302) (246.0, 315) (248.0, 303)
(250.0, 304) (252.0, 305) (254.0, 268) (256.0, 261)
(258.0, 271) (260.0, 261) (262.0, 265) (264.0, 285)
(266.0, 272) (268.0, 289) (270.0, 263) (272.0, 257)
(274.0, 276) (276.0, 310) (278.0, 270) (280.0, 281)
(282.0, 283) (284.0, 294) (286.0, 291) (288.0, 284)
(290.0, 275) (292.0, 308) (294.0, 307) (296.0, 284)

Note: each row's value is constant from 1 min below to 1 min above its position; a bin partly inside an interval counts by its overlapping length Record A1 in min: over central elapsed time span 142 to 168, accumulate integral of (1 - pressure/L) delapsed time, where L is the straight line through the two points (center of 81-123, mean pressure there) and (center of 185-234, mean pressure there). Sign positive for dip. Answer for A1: -0.3 min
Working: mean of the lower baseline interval 307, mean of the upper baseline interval 269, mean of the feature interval 292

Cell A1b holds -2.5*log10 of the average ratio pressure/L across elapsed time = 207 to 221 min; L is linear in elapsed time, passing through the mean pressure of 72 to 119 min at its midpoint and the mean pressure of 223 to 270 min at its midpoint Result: 0.09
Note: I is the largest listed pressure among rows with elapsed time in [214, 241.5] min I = 267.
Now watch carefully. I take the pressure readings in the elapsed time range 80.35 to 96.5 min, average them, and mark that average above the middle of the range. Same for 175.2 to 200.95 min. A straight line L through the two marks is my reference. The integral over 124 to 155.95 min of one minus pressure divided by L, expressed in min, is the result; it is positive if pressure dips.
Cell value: 3.1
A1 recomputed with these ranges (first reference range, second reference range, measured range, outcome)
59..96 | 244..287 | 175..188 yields 0.9 min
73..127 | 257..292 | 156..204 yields 0.9 min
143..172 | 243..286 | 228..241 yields 2.1 min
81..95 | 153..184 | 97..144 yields 2.9 min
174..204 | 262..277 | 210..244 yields 3.6 min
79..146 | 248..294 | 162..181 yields 0.3 min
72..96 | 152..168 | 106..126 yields 1.4 min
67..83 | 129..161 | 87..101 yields -0.8 min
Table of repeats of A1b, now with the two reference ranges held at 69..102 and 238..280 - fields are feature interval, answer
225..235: 0.17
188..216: 0.06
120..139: 0.19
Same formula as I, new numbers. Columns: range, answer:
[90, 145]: 349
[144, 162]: 310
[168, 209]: 326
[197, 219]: 308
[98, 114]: 338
